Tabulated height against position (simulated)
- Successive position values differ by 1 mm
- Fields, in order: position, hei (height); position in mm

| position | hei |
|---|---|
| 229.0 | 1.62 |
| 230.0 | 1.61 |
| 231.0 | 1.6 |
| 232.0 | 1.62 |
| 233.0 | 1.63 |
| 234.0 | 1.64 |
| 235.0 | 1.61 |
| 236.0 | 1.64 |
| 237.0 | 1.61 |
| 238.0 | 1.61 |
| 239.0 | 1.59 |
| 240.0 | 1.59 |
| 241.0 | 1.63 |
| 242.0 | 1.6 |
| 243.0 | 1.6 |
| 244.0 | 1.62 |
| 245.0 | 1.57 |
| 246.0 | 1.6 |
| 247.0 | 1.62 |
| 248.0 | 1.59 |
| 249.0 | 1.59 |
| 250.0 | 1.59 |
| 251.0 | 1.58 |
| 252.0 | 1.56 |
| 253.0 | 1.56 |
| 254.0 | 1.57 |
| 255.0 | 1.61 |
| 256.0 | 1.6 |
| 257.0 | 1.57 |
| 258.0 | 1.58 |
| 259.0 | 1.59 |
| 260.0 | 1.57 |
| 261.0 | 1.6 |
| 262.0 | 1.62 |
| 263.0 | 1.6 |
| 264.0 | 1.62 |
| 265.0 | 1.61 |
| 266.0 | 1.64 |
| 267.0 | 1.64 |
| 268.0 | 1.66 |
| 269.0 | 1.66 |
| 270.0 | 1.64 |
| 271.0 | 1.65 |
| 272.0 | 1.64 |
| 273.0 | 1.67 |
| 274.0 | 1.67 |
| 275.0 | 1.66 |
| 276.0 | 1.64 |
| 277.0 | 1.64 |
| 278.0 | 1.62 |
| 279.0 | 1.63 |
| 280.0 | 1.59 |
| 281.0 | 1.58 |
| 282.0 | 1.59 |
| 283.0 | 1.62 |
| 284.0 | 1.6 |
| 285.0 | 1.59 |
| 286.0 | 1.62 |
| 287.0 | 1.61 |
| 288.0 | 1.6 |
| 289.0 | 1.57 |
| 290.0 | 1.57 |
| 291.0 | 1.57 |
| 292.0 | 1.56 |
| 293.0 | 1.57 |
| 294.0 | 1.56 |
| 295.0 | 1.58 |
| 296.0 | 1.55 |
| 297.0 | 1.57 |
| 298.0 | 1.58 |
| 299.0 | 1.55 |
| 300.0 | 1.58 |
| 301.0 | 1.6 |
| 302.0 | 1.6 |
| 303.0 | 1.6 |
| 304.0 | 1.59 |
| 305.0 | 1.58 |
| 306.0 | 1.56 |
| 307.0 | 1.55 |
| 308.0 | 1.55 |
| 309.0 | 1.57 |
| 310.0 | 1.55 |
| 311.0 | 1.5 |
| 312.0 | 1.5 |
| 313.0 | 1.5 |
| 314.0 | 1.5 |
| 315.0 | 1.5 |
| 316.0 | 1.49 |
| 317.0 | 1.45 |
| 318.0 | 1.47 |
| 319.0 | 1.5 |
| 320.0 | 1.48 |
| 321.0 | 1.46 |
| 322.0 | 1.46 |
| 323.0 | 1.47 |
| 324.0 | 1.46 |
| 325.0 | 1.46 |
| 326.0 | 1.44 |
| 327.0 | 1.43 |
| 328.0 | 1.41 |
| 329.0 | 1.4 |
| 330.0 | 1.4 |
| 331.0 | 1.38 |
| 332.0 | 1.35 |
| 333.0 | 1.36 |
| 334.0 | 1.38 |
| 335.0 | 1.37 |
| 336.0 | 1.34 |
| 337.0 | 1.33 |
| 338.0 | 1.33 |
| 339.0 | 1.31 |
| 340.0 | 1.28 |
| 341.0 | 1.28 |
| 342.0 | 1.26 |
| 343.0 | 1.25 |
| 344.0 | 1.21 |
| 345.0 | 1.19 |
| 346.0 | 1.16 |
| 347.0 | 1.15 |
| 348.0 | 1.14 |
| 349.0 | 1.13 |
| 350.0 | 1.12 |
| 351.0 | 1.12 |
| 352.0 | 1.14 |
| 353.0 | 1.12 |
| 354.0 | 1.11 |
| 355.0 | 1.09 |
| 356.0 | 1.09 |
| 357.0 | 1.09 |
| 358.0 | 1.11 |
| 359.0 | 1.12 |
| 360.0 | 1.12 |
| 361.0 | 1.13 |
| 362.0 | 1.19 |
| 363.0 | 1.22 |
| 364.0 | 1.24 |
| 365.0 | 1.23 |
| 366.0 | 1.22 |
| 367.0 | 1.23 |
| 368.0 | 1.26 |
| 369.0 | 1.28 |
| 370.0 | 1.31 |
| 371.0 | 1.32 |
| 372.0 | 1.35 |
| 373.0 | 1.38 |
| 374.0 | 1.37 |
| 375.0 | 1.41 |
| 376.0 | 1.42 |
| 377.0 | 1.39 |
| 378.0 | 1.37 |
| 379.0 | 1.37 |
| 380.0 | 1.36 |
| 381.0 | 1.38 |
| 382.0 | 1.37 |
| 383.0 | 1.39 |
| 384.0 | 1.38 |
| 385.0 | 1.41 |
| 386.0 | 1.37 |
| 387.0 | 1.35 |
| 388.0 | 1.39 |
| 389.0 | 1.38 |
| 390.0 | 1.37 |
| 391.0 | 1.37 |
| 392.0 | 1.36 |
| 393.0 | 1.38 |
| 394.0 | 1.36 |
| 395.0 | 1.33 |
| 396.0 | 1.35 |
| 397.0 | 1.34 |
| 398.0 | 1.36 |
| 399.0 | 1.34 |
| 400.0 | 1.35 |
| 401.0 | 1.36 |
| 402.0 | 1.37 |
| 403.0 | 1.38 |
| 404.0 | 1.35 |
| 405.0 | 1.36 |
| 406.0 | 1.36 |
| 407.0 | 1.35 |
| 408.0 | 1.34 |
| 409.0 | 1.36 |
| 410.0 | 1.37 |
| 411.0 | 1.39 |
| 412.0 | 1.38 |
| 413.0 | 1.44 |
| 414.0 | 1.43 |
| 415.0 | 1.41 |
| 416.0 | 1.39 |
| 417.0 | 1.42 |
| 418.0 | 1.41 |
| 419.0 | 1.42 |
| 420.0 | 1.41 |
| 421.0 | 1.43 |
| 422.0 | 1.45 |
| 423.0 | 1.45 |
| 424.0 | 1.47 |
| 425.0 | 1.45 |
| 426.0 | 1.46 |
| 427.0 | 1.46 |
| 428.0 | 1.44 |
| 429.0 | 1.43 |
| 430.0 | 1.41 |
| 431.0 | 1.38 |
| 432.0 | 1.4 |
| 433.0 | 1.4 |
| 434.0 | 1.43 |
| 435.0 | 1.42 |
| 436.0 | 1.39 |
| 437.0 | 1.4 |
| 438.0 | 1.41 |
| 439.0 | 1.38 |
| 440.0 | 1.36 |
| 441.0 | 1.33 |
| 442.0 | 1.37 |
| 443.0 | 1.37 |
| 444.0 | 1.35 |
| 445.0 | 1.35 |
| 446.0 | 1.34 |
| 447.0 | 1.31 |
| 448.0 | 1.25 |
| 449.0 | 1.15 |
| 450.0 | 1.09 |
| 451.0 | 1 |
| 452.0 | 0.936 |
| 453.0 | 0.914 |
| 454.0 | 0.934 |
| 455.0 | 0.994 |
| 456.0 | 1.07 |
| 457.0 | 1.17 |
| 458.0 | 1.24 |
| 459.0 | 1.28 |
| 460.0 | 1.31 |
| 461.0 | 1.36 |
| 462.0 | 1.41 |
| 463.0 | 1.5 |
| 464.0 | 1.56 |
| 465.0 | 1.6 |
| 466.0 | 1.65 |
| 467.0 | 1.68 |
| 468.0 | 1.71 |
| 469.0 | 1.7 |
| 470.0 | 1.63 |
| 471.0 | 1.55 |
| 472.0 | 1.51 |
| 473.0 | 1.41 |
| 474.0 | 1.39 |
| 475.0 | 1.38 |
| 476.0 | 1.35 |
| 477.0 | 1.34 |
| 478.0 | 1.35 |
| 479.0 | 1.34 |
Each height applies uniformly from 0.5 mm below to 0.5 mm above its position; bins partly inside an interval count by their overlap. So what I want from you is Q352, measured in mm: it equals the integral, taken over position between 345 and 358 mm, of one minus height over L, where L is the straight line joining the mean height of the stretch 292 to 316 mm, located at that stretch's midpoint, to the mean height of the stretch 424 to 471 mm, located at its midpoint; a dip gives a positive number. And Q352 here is 3.2 mm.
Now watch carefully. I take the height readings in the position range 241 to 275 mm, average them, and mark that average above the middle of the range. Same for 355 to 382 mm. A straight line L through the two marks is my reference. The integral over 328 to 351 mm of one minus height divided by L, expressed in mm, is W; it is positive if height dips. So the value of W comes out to 1.4 mm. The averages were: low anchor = 1.61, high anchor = 1.27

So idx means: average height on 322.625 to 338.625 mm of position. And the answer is 1.39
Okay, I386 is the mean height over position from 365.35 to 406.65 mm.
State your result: 1.35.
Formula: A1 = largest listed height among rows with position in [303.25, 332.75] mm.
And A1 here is 1.59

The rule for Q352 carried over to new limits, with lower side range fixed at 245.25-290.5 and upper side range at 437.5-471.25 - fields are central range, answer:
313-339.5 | 1.75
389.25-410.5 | 0.80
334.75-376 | 7.09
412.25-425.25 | -0.42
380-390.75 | 0.41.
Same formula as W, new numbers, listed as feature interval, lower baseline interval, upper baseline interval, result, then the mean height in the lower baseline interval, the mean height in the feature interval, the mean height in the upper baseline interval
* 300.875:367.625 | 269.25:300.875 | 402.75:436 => 8.4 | 1.6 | 1.34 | 1.41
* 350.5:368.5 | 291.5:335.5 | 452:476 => 3.8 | 1.5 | 1.16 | 1.38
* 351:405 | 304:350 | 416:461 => 2.4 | 1.4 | 1.3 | 1.32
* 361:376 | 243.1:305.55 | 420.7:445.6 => 2.0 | 1.6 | 1.29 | 1.41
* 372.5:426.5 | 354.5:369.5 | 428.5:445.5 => -4.5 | 1.17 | 1.39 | 1.39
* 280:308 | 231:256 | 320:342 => -2.0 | 1.6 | 1.58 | 1.39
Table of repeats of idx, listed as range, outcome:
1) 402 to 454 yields 1.35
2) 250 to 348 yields 1.51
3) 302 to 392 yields 1.34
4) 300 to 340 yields 1.47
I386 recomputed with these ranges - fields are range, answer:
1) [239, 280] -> 1.61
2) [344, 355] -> 1.14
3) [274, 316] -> 1.58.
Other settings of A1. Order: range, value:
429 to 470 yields 1.71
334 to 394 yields 1.42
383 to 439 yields 1.47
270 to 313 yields 1.67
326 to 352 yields 1.44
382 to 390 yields 1.41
